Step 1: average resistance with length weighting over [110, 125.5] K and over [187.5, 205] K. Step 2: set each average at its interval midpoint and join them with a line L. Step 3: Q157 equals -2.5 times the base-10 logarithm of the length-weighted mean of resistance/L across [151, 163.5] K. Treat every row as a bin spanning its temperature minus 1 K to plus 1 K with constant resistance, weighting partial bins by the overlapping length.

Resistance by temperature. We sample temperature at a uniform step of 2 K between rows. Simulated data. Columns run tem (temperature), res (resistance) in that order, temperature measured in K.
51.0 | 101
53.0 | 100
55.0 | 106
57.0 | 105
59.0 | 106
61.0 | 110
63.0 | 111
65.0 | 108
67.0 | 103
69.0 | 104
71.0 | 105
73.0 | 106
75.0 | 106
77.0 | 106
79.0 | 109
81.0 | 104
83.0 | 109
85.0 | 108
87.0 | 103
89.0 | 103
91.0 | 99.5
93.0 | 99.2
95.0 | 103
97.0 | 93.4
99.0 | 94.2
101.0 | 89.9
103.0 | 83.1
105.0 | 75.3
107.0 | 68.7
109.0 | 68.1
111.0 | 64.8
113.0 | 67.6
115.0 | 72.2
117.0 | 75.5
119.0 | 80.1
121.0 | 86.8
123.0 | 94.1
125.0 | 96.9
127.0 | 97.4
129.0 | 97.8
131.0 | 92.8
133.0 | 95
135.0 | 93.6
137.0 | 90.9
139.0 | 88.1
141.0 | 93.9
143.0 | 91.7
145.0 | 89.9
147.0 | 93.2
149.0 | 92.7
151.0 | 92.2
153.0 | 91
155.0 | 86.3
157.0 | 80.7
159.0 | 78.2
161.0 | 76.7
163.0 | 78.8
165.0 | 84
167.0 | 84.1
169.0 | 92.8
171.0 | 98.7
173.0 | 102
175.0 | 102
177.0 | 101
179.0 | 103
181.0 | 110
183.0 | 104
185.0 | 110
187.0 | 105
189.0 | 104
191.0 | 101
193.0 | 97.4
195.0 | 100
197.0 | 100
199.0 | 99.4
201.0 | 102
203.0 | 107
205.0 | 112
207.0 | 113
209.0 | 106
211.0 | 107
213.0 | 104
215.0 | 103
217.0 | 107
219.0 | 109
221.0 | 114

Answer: 0.10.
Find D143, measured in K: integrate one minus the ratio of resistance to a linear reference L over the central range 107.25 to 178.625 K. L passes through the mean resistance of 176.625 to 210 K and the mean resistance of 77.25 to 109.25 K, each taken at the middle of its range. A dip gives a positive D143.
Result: 8.7 K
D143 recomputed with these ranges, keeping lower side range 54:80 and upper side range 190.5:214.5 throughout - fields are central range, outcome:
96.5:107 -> 2.06 K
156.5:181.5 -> 3.14 K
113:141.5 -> 4.50 K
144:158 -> 2.08 K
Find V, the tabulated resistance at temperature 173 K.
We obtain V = 102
